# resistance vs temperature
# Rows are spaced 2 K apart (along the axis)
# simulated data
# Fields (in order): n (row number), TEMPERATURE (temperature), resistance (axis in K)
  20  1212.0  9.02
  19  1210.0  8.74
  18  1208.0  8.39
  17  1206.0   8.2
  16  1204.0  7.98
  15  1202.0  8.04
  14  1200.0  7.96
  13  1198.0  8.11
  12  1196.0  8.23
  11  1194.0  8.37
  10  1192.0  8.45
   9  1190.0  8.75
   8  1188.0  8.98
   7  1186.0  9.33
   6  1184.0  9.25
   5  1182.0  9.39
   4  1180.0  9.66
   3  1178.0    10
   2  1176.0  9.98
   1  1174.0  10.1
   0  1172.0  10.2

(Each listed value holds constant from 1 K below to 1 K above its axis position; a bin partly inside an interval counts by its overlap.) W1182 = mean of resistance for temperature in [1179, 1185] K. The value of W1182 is 9.43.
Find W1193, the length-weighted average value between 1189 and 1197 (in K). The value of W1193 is 8.45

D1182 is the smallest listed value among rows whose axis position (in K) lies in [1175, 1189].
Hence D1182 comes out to 8.98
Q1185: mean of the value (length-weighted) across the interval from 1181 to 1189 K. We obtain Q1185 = 9.24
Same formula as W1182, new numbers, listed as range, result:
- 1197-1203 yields 8.04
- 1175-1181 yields 9.88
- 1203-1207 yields 8.09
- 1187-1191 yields 8.87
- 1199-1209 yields 8.11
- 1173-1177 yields 10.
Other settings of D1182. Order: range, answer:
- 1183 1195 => 8.37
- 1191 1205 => 7.96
